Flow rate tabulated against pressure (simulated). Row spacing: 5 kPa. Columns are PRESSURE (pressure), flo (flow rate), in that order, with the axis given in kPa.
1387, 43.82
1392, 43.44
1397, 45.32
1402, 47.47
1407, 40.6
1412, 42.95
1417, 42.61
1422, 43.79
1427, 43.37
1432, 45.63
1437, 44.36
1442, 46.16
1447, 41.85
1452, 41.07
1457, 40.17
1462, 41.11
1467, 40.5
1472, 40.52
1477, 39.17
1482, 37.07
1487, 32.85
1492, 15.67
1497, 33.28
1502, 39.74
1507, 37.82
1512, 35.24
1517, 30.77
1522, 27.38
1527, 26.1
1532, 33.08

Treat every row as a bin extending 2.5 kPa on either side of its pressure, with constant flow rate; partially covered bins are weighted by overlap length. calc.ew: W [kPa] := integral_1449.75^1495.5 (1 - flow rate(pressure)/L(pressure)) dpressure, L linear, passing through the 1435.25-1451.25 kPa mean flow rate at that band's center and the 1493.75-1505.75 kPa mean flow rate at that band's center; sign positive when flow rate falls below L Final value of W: 3.7 kPa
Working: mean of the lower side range 43.8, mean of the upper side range 35.3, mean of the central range 36.4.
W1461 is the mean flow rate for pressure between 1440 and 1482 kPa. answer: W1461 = 41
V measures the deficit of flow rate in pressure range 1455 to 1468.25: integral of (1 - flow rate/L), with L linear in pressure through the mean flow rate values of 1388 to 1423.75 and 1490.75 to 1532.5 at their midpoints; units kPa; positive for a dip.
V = -1.2 kPa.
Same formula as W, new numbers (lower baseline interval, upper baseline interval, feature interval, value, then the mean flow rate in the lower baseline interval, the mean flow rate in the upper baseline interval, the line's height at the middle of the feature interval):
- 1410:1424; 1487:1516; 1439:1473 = -3.2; 43.1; 32.3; 38.1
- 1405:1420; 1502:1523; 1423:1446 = -2.4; 42.2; 34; 40.4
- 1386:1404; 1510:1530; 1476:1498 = 1.9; 45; 29.8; 33.8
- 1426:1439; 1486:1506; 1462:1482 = -2.1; 44.6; 30.8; 36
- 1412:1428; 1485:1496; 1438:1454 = -2.9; 43.2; 25.1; 36.5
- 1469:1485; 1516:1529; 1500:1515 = -2.8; 38.8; 27.8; 31.5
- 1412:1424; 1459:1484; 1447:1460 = 0.0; 43.1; 39.7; 40.9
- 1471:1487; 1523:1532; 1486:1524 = 1.0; 37.8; 28.3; 32.7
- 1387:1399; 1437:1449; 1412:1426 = 0.3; 44.2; 44.2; 44.2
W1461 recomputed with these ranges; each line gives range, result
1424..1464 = 43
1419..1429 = 43.5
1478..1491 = 33.2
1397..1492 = 41.1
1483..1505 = 31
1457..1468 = 40.7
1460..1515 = 35.6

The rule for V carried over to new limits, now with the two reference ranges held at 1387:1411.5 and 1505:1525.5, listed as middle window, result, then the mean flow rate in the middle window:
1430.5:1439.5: -1.0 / 44.9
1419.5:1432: -0.8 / 44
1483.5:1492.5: 1.9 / 27.6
